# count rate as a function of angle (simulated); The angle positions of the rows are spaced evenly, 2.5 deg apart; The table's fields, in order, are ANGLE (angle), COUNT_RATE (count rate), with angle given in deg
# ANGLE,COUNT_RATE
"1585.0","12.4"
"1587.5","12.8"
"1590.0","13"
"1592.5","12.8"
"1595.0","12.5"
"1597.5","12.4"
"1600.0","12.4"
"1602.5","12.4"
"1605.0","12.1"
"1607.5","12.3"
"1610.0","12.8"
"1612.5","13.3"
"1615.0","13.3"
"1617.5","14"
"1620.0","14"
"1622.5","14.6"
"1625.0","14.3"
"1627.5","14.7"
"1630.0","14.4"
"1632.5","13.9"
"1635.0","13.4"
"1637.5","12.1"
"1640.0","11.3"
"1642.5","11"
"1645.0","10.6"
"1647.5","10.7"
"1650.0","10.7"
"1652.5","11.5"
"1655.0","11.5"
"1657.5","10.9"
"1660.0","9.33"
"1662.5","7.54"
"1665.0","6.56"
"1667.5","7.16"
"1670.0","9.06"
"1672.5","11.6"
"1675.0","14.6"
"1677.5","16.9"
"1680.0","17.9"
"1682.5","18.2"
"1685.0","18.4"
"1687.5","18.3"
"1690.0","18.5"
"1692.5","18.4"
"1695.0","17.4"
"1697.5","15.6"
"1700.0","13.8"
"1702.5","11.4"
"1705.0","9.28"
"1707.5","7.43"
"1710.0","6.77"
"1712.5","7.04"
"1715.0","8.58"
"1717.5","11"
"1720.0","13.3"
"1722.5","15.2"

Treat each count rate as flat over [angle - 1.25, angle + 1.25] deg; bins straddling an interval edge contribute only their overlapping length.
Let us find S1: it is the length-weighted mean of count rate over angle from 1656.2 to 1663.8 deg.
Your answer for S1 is 9.25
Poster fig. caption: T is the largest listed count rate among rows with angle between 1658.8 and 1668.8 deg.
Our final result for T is 9.33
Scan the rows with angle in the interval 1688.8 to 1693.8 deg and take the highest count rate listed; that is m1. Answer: 18.5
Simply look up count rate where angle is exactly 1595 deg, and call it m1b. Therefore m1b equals 12.5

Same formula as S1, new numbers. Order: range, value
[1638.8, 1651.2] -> 10.9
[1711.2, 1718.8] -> 8.89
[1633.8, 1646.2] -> 11.7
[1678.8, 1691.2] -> 18.3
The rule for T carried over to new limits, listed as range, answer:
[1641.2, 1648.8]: 11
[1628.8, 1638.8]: 14.4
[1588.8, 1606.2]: 13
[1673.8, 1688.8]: 18.4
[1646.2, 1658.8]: 11.5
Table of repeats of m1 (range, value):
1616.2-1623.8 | 14.6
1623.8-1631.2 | 14.7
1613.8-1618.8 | 14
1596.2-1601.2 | 12.4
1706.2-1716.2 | 8.58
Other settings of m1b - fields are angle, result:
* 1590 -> 13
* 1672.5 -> 11.6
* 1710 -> 6.77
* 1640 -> 11.3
